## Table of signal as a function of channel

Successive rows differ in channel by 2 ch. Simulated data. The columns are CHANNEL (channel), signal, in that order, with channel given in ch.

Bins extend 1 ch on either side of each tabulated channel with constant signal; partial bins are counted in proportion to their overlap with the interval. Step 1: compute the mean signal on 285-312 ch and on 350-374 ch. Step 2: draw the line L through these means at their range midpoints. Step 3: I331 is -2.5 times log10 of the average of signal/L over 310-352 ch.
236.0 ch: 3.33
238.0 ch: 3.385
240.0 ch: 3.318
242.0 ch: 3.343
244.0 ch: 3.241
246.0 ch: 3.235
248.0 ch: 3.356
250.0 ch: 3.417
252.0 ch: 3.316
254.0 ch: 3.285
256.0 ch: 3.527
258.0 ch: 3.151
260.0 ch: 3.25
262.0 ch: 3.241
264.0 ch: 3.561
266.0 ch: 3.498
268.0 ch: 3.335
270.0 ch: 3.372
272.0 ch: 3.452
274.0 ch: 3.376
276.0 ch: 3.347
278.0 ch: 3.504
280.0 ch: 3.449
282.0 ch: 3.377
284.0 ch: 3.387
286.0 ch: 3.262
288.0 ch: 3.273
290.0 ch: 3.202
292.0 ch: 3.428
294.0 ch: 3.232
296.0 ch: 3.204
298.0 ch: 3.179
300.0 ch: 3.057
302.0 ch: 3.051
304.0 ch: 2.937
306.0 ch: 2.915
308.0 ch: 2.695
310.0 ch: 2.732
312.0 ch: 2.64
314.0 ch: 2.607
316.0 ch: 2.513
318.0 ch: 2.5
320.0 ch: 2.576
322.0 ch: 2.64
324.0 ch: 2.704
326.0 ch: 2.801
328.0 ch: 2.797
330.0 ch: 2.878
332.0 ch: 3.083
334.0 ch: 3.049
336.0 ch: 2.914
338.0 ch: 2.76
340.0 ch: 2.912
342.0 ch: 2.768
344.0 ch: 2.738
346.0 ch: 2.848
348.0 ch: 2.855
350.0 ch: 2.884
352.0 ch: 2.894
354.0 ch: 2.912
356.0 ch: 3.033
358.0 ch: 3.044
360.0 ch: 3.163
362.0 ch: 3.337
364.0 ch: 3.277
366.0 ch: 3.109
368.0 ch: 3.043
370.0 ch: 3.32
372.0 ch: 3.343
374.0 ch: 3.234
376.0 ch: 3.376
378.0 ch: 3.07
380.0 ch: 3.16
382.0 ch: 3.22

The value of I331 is 0.12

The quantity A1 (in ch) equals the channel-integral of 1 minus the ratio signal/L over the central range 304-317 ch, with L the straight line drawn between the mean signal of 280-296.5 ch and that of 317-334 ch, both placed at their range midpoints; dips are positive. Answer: 1.2 ch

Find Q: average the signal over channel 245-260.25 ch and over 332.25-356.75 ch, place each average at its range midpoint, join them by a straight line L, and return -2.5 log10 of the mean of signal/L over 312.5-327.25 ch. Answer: 0.15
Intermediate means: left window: 3.32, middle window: 2.62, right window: 2.89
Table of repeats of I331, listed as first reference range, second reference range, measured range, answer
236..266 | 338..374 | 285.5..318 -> 0.075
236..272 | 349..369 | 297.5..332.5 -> 0.146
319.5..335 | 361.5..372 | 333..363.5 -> 0.033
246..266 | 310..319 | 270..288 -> -0.115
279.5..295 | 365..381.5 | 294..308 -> 0.089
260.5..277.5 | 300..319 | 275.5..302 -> -0.072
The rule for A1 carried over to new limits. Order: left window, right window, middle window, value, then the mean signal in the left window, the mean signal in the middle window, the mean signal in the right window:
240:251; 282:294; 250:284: -0.7 ch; 3.32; 3.38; 3.31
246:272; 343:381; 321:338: 1.7 ch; 3.36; 2.85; 3.09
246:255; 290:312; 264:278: -0.9 ch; 3.33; 3.42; 3.03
